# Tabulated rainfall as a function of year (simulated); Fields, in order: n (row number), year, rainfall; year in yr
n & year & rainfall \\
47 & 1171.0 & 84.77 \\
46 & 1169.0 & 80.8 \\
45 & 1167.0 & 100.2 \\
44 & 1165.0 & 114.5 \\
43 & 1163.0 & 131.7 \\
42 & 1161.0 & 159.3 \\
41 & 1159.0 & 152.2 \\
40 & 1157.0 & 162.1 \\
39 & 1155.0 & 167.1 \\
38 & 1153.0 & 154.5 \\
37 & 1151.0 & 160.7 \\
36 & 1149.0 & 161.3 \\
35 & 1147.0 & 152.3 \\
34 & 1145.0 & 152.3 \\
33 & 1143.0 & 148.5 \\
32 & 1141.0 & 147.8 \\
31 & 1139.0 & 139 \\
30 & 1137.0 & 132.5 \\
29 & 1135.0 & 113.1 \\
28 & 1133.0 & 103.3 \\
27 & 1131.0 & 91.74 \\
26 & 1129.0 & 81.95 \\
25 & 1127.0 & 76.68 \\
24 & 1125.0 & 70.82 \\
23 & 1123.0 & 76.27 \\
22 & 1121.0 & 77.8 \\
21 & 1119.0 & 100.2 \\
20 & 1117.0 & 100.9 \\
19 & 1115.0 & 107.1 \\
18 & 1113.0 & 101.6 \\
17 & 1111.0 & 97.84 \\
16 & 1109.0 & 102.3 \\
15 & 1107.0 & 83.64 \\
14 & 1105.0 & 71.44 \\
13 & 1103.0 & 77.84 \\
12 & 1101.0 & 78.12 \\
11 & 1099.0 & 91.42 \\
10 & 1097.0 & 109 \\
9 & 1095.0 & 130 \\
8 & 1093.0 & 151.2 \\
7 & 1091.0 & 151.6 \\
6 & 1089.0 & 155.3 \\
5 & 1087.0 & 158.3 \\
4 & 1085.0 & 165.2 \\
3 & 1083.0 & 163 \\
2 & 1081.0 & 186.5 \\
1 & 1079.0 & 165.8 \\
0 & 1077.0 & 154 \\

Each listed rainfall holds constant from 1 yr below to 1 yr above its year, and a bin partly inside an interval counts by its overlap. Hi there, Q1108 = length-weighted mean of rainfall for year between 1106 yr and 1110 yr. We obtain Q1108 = 93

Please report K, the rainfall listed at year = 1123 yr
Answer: 76.27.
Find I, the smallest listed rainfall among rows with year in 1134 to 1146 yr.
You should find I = 113.1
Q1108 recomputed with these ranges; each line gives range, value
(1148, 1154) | 159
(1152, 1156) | 161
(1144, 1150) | 155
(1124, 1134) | 84.9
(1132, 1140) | 122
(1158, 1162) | 156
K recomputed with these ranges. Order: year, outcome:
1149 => 161.3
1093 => 151.2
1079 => 165.8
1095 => 130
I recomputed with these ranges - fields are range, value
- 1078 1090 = 155.3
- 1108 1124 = 76.27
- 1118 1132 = 70.82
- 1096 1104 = 77.84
